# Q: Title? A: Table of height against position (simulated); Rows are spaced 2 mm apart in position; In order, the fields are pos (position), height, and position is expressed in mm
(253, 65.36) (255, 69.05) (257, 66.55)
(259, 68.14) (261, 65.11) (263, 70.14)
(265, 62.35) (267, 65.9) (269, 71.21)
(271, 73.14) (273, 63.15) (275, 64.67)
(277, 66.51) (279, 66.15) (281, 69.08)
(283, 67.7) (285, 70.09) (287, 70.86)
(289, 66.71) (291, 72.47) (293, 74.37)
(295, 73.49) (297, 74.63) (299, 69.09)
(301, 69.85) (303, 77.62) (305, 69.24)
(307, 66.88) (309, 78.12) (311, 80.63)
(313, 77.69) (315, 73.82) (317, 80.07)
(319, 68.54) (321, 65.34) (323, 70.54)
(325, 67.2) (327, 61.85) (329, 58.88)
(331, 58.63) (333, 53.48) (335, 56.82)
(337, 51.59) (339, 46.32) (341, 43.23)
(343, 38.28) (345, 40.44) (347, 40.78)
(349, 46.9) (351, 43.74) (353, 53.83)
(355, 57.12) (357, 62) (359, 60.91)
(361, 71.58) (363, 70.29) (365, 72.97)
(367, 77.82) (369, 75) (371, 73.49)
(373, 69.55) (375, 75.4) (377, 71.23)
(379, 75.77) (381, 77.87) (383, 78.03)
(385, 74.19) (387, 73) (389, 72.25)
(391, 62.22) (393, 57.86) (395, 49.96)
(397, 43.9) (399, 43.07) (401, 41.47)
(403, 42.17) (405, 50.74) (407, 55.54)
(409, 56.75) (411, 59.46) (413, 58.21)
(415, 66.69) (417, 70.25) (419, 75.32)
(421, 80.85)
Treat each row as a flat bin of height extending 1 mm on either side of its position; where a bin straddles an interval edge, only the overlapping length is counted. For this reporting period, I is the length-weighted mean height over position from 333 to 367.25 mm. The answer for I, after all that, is 54.4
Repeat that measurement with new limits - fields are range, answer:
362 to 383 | 74.1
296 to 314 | 73.8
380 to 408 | 58.7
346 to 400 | 64.1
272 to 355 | 63.6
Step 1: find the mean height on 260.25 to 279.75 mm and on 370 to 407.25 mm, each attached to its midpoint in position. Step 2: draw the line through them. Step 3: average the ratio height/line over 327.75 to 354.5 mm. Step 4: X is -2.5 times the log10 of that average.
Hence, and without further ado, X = 0.30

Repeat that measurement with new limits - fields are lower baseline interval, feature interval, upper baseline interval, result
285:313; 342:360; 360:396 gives 0.40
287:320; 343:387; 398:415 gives -0.08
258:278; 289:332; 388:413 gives -0.13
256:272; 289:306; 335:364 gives -0.17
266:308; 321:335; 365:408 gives 0.10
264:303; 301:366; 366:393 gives 0.16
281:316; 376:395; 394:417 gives -0.24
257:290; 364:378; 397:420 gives -0.24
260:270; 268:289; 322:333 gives -0.04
